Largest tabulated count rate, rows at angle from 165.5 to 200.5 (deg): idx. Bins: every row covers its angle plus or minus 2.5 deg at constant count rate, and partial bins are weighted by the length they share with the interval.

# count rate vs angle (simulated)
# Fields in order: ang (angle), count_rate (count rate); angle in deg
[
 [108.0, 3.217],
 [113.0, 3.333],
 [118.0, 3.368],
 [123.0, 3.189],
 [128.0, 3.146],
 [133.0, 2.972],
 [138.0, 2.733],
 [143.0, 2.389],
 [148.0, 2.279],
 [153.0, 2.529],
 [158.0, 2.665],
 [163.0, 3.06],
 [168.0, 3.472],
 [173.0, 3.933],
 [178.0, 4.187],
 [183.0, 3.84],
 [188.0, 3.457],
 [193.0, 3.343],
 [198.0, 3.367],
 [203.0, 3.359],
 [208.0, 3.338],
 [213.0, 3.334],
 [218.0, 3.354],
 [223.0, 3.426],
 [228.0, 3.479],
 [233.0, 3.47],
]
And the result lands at 4.187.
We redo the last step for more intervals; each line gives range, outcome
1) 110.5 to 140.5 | 3.368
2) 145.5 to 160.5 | 2.665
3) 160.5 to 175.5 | 3.933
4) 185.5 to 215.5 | 3.457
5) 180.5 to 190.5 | 3.84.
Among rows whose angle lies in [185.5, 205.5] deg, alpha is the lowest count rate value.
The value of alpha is 3.343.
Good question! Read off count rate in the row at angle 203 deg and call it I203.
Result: 3.359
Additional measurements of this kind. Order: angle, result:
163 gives 3.06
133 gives 2.972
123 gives 3.189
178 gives 4.187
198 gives 3.367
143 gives 2.389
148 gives 2.279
